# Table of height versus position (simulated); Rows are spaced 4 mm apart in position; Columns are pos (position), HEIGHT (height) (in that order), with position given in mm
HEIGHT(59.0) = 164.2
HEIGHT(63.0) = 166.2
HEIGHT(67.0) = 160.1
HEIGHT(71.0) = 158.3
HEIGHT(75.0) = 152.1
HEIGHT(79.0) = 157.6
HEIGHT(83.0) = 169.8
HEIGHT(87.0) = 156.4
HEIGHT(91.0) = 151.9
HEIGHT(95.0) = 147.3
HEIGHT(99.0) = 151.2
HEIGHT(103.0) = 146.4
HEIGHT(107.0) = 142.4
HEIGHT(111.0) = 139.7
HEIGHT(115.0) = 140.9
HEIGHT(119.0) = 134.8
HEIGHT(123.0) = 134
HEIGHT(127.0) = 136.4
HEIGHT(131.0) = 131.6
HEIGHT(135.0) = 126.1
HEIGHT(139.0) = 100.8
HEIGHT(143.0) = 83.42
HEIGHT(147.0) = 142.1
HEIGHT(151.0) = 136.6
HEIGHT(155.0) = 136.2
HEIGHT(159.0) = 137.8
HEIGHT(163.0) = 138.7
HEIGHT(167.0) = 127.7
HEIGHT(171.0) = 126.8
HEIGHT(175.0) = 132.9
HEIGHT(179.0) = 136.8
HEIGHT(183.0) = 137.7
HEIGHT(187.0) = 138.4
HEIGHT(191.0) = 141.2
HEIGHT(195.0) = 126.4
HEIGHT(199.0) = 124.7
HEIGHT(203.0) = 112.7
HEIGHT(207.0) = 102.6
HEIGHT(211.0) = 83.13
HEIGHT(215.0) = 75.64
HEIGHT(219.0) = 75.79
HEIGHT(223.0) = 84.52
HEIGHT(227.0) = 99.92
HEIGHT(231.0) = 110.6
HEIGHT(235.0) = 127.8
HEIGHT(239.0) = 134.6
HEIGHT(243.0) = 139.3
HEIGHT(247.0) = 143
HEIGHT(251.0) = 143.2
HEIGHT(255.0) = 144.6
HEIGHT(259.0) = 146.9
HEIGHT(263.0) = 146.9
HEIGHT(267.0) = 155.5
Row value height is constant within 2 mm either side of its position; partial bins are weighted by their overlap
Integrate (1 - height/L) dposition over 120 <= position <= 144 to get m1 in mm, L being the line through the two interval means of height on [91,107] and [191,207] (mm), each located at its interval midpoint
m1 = 3.2 mm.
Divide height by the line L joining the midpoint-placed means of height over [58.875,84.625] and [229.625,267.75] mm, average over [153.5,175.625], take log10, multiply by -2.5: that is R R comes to 0.12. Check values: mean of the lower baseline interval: 161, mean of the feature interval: 133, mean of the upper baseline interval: 139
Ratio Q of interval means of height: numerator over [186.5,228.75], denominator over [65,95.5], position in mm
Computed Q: 0.7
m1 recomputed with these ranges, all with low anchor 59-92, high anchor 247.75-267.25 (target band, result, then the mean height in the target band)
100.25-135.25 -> 4.20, 138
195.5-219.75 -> 8.31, 98.7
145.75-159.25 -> 1.40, 138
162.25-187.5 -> 3.10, 134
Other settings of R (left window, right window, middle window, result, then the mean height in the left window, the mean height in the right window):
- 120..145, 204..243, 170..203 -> -0.21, 119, 102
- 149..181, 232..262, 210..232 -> 0.49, 134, 139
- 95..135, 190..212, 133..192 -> -0.03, 139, 115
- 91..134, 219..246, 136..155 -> 0.13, 141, 114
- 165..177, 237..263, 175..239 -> 0.19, 129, 142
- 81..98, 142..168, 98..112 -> 0.04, 156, 131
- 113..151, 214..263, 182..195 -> -0.12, 126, 121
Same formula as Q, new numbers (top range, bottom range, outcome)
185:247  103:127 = 0.81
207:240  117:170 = 0.77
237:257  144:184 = 1.05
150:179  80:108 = 0.88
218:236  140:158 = 0.80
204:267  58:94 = 0.74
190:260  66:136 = 0.80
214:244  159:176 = 0.80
